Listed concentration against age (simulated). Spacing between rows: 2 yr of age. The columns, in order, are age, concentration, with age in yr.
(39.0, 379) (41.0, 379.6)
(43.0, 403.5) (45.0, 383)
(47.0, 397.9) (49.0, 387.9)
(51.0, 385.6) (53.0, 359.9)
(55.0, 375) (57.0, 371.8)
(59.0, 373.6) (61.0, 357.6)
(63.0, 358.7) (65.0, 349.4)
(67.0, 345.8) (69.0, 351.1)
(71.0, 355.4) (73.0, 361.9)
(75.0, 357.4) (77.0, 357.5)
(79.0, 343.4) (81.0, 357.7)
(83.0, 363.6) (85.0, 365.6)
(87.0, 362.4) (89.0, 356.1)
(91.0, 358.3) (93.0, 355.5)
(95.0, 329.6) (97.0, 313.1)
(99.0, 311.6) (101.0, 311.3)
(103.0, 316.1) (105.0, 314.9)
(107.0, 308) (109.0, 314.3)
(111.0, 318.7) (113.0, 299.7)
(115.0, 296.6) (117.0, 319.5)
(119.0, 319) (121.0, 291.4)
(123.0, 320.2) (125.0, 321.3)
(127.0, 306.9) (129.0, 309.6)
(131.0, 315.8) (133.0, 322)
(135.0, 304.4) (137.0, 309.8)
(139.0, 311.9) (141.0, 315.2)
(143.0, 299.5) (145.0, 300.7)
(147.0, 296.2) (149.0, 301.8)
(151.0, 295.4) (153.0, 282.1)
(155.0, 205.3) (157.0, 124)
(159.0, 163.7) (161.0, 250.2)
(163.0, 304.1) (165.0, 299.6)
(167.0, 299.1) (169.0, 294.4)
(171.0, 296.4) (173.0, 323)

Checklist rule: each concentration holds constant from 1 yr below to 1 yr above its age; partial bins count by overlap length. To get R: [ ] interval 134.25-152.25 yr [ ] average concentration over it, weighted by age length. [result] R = 304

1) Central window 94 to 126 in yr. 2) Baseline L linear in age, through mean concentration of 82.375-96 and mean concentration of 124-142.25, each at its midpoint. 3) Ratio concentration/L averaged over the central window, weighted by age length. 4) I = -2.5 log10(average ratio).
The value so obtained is 0.07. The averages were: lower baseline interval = 356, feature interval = 313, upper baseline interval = 313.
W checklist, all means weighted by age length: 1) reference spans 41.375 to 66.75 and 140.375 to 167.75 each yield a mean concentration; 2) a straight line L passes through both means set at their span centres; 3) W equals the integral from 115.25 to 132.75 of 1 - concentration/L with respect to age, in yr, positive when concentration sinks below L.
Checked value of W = -0.8 yr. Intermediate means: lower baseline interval 375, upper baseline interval 266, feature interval 313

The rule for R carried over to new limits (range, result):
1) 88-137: 318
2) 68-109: 342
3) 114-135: 312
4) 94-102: 316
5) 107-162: 290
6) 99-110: 313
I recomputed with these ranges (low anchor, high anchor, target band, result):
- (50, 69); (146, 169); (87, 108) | -0.02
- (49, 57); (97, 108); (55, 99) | -0.03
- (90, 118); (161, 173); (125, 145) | -0.01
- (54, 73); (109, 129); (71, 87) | -0.04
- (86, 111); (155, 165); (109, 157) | -0.13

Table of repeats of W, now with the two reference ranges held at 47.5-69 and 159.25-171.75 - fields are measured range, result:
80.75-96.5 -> -0.5 yr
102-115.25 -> 0.7 yr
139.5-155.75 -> 0.4 yr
